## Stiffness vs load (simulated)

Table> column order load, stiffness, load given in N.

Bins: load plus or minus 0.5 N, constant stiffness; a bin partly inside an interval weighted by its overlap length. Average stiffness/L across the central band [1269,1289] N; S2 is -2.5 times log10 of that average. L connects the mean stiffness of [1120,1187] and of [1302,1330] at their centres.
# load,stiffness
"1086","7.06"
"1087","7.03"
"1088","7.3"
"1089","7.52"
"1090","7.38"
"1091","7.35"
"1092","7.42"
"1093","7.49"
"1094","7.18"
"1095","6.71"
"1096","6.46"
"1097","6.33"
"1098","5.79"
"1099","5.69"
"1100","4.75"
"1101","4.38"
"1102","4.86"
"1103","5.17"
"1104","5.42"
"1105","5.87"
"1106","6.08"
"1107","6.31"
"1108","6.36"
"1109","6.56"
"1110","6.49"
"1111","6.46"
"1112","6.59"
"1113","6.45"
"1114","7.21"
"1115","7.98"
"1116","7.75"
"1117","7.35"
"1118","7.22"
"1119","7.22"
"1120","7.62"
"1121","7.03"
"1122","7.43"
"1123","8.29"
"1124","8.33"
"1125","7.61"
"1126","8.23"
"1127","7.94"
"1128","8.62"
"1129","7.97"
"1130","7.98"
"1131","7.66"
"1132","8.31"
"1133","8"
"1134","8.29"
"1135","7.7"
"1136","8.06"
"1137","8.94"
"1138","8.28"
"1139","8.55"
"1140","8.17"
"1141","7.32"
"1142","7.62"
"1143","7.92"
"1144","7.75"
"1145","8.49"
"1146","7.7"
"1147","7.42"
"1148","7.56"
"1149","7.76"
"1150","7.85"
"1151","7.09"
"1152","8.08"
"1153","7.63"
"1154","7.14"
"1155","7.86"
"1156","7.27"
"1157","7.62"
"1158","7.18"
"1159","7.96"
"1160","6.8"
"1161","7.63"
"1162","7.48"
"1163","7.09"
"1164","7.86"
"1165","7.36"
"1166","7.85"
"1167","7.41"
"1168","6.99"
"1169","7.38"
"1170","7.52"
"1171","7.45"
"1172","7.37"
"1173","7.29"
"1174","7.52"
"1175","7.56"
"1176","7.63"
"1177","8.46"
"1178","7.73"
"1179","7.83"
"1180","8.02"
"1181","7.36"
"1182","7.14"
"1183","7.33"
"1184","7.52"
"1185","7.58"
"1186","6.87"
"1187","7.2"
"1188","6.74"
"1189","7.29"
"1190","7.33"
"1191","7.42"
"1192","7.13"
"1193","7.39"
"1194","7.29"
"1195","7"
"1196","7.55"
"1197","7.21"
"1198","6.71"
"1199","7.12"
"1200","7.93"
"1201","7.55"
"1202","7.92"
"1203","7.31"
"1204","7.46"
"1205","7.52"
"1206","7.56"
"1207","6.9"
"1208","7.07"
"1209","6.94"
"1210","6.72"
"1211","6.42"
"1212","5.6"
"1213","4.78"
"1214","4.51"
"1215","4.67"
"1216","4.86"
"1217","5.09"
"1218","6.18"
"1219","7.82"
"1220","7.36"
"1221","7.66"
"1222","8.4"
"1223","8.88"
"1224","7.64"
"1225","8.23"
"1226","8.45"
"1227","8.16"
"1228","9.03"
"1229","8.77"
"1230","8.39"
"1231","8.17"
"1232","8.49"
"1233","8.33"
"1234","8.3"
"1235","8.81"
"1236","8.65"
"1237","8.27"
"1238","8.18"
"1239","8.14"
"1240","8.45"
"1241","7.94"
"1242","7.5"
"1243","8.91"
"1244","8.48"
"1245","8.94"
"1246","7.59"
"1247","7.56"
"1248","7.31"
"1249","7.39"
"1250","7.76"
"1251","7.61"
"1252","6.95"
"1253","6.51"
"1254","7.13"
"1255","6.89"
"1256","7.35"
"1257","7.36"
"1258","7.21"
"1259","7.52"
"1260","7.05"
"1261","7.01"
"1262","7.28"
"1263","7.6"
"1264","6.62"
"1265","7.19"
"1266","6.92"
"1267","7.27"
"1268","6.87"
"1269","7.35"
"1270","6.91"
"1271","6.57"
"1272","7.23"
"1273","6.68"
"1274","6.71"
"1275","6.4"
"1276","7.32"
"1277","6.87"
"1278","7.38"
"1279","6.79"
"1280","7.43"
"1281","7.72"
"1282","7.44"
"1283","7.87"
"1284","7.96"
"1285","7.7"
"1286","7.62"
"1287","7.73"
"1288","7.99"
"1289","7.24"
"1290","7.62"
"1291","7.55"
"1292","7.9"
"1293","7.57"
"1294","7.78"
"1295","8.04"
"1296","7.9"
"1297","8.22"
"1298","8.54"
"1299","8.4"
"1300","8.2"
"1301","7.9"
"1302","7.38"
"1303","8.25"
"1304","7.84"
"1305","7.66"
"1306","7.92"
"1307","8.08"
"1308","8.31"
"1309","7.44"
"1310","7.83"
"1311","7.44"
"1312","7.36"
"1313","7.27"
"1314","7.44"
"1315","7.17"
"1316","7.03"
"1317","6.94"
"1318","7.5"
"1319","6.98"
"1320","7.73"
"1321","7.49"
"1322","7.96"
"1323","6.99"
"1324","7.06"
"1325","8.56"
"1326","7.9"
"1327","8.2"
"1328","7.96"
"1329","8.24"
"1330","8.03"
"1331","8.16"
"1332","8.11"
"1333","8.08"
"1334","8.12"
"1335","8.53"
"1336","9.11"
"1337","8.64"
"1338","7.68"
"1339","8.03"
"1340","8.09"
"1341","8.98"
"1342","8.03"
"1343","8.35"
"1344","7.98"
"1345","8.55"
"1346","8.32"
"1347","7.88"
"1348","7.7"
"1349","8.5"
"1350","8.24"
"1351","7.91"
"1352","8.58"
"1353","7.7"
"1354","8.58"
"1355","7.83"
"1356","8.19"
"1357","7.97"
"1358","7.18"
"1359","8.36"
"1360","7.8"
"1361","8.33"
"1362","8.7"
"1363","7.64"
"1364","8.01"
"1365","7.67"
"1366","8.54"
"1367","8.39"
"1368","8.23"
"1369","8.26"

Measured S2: 0.056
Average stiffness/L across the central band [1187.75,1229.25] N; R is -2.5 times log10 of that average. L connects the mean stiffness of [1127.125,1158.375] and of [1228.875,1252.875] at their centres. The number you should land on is 0.128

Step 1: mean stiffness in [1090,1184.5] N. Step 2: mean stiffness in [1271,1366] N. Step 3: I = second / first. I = 1.1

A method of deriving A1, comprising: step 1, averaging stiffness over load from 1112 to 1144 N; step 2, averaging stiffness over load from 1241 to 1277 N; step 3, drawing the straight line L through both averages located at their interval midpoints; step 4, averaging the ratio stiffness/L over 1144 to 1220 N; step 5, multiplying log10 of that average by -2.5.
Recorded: 0.057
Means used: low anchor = 7.82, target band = 7.22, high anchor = 7.29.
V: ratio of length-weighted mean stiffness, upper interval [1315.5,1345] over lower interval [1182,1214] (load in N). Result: 1.13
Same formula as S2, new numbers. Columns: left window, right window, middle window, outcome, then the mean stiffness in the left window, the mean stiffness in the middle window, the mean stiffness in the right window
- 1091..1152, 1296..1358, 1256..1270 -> 0.08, 7.23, 7.17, 7.95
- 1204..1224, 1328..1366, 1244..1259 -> -0.06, 6.62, 7.44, 8.16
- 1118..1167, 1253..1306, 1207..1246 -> 0.00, 7.77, 7.55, 7.44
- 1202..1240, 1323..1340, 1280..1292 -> 0.02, 7.42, 7.68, 8.11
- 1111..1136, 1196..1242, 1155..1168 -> 0.02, 7.68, 7.46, 7.44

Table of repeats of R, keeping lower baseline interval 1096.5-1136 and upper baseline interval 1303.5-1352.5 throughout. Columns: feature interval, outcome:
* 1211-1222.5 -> 0.21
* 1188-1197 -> 0.01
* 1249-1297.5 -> 0.05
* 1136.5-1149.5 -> -0.13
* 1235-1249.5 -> -0.08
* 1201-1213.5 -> 0.08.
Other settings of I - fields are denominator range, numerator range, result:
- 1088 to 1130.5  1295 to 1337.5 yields 1.14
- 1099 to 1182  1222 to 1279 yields 1.04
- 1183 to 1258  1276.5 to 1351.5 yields 1.06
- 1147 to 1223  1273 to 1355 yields 1.08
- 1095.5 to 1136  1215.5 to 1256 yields 1.12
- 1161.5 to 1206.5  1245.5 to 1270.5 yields 0.97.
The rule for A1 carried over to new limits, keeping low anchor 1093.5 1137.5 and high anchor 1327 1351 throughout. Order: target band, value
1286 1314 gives 0.03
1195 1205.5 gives 0.01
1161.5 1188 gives -0.02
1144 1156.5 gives -0.07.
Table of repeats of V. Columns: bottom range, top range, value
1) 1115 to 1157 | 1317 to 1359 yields 1.03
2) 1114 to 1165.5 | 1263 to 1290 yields 0.93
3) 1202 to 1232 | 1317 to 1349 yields 1.12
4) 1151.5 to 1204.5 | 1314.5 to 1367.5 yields 1.08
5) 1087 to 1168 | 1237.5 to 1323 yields 1.03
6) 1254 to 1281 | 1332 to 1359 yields 1.16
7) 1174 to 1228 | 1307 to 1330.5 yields 1.06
